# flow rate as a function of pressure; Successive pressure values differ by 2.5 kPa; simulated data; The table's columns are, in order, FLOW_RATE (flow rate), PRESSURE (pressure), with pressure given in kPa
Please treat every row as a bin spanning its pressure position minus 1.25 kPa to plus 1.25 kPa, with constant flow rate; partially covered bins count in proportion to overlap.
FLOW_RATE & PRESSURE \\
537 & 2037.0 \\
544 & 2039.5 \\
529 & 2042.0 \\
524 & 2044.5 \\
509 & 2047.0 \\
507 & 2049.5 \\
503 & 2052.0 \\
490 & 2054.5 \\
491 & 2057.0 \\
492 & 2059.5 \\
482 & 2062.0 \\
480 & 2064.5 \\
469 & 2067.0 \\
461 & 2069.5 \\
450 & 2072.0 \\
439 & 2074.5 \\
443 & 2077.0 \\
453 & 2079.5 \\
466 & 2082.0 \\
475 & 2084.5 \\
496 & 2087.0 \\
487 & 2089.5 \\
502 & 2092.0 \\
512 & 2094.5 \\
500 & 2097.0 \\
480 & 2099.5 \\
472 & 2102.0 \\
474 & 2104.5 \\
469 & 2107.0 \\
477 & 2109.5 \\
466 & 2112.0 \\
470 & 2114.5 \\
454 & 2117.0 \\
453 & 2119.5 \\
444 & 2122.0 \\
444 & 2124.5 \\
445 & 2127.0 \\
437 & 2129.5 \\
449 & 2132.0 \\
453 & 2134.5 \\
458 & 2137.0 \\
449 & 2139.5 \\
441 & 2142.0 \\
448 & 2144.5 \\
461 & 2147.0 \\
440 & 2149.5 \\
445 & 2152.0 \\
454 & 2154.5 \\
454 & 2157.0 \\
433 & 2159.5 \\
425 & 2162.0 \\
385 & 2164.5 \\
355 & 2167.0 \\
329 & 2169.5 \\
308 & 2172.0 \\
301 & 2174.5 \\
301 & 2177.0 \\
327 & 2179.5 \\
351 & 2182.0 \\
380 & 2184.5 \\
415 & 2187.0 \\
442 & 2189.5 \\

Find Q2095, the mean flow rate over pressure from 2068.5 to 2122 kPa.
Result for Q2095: 471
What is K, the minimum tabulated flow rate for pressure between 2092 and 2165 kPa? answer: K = 385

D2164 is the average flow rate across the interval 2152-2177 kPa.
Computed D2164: 382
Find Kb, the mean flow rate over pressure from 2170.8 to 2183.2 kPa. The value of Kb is 318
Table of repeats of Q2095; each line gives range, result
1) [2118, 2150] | 448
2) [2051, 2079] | 472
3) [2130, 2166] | 442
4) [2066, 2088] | 461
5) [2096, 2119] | 473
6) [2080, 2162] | 462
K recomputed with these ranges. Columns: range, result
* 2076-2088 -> 443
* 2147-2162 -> 425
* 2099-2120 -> 453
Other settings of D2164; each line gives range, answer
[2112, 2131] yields 451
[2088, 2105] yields 490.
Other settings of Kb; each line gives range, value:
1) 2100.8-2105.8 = 473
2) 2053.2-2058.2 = 491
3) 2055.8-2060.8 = 491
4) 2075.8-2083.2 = 454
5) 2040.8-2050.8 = 517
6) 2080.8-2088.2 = 479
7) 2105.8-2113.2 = 471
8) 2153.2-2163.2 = 442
